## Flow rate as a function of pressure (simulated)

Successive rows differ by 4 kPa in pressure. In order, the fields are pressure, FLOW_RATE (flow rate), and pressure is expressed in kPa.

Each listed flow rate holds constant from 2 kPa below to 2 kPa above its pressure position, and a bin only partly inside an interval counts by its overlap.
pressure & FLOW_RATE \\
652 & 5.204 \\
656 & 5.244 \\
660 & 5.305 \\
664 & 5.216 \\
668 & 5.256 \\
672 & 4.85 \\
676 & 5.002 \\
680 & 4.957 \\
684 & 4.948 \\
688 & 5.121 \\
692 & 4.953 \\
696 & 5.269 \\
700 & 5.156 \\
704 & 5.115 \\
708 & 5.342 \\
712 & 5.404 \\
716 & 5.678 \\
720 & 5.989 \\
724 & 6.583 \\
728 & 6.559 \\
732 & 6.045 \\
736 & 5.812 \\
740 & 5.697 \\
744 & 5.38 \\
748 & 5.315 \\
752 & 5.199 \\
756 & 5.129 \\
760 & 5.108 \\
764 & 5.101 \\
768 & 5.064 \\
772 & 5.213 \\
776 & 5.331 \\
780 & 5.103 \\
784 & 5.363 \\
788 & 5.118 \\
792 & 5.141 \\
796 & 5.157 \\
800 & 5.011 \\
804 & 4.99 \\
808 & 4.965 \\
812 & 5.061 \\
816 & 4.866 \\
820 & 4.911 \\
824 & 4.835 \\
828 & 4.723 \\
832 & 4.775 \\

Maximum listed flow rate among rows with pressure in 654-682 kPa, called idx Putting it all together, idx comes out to 5.305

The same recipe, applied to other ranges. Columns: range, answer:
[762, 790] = 5.363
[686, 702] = 5.269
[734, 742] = 5.812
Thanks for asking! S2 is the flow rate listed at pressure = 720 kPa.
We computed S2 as 5.989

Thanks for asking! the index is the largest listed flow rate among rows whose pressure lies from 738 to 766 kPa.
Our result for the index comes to 5.697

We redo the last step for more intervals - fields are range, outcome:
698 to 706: 5.156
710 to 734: 6.583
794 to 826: 5.157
